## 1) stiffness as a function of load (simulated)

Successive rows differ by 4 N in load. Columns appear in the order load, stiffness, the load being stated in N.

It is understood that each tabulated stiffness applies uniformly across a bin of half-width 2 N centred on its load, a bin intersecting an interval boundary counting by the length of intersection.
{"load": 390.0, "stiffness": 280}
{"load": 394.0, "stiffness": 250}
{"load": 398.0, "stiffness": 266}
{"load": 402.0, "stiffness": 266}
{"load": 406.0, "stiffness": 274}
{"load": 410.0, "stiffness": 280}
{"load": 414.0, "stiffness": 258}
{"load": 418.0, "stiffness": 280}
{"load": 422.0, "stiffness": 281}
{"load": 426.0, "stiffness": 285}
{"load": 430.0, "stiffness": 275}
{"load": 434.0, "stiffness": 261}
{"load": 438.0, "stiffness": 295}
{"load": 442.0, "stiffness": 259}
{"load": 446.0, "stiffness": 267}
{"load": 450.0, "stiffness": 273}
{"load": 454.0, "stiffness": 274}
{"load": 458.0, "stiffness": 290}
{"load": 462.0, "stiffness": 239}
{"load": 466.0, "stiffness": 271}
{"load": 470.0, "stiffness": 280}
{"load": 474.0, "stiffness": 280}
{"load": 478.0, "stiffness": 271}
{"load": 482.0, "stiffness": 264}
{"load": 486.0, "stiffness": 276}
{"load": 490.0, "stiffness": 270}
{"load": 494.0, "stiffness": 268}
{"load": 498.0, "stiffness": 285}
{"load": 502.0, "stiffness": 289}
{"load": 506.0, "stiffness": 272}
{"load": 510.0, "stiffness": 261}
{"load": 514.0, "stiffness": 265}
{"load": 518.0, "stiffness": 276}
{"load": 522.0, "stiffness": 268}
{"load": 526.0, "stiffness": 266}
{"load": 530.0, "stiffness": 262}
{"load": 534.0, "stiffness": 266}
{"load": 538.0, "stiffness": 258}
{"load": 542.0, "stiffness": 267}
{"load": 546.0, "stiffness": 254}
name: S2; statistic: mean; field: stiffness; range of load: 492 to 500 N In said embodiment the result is 276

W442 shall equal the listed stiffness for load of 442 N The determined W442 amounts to 259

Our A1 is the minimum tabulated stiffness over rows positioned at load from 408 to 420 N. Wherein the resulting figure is 258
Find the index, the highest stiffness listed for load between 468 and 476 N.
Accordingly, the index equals 280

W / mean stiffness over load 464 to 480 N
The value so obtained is 276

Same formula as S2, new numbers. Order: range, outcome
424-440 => 279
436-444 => 277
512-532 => 267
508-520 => 267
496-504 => 287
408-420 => 273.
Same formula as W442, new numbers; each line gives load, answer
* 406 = 274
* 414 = 258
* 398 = 266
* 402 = 266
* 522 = 268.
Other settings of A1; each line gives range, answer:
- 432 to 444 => 259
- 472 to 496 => 264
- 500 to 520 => 261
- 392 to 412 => 250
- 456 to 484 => 239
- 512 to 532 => 262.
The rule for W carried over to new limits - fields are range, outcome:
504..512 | 266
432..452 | 271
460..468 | 255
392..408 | 264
